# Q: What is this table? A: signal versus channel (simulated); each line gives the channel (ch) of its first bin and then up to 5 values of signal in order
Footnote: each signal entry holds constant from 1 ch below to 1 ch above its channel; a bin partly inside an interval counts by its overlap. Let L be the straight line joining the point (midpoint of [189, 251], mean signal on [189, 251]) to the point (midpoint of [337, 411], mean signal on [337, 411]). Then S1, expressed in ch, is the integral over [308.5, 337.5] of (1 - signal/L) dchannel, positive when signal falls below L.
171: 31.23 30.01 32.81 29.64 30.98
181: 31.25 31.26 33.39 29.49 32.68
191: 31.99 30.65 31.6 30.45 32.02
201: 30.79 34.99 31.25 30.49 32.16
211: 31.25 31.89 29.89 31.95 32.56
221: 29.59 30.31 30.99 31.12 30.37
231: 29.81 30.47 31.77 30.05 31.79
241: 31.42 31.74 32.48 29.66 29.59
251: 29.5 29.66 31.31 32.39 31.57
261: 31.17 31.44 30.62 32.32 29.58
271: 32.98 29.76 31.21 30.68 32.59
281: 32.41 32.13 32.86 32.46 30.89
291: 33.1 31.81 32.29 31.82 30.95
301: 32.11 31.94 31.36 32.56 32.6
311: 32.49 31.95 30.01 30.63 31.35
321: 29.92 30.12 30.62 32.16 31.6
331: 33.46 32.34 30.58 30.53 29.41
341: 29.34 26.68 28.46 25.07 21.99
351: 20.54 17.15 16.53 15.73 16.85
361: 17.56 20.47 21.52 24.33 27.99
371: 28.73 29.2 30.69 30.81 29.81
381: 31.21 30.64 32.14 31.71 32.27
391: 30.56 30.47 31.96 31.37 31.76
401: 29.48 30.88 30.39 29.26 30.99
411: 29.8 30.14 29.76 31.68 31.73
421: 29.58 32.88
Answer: -2.9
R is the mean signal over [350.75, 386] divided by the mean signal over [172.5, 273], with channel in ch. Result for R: 0.79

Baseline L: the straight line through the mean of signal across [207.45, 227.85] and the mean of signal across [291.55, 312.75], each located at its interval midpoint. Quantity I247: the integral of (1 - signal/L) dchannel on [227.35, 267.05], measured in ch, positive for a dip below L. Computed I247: 0.7 ch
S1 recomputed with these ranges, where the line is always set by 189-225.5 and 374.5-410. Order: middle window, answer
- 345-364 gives 7.0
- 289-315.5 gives -0.6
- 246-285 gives 0.2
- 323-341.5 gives 0.0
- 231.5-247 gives 0.1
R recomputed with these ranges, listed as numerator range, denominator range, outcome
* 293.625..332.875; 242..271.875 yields 1.02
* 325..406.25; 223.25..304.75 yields 0.88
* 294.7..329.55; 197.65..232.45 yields 1.01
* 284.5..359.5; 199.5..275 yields 0.93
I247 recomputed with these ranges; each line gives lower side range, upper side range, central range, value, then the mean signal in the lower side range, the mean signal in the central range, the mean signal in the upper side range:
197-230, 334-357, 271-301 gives -4.5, 31.3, 31.8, 24.7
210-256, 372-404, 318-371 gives 8.6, 30.8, 25.9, 30.9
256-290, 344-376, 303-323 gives -2.8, 31.6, 31.4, 22.7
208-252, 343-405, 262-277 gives -0.7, 30.9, 31.1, 26.7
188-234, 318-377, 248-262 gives -0.5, 31.3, 30.7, 26.3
